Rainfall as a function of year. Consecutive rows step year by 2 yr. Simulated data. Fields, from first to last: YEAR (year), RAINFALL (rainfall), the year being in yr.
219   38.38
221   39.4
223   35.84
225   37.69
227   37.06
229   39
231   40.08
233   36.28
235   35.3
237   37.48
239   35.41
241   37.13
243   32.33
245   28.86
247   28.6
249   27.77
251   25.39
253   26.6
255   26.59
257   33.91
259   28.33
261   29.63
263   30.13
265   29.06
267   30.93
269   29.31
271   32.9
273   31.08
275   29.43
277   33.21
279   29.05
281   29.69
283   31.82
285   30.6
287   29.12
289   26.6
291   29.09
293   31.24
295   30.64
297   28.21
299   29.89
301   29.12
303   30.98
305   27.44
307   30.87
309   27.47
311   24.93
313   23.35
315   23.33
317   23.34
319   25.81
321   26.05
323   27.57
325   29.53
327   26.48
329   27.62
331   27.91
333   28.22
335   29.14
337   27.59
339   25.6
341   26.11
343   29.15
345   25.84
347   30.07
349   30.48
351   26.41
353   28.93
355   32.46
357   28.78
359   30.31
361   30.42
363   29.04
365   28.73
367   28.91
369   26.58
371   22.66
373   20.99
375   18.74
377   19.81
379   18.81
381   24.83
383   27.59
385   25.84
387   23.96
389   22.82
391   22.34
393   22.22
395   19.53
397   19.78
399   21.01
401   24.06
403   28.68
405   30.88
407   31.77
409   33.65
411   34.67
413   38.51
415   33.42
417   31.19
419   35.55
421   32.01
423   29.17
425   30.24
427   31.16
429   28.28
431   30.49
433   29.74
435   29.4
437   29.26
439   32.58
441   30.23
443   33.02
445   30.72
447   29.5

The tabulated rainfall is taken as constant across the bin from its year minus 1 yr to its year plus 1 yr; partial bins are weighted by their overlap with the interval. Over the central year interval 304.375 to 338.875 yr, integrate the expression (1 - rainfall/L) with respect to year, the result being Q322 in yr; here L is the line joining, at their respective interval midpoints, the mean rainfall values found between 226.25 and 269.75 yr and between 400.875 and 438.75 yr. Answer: 5.4 yr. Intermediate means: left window 32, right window 31.4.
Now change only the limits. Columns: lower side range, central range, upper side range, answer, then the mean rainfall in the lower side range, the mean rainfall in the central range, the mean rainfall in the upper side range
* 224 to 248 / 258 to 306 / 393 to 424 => 5.6 yr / 35.4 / 29.9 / 29.4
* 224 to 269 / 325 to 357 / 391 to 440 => 2.6 yr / 32.4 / 28.2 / 29.3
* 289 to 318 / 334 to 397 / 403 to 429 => 9.1 yr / 27.8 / 25.9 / 32.4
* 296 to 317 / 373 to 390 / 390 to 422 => 3.4 yr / 27.4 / 22.7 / 28.7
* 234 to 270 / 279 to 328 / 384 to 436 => 3.1 yr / 30.7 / 28.1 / 28.5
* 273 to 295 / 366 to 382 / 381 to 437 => 3.4 yr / 30.1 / 22.7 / 28.4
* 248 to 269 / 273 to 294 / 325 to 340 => -1.2 yr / 28.9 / 30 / 27.6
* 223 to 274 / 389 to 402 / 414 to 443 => 4.0 yr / 32.3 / 21.6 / 31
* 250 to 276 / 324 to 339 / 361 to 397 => -1.0 yr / 29.5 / 27.9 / 23.8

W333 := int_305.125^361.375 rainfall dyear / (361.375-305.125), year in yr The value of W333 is 27.6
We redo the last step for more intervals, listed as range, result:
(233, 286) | 30.9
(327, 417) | 27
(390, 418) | 28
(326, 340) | 27.5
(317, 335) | 27.3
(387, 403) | 22.3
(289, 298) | 29.4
